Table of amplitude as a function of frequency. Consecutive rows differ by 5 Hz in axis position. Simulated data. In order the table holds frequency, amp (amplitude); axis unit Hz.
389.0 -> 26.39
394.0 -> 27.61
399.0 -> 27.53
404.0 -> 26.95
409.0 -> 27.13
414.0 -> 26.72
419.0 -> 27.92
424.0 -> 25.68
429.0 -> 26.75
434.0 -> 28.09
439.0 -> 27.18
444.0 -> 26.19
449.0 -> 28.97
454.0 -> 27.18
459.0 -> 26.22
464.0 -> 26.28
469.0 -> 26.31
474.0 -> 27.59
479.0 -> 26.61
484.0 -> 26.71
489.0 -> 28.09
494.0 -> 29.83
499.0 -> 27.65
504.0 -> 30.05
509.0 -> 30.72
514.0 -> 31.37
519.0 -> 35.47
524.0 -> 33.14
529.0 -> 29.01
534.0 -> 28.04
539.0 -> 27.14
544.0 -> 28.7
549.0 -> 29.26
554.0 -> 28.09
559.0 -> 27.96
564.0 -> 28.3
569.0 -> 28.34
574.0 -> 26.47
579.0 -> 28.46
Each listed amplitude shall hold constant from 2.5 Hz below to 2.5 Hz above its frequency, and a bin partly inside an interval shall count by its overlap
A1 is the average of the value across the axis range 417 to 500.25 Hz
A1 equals 27.2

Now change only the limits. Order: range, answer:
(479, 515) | 28.9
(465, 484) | 26.8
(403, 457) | 27.2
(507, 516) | 31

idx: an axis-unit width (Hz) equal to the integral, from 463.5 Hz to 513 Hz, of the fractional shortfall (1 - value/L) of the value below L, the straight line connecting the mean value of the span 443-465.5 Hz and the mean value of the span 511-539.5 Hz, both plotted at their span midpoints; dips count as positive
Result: 1.33 Hz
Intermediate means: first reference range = 27.1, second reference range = 30.9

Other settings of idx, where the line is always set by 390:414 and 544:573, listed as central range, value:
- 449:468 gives 0.5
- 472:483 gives 0.3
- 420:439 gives 0.3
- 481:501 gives -0.2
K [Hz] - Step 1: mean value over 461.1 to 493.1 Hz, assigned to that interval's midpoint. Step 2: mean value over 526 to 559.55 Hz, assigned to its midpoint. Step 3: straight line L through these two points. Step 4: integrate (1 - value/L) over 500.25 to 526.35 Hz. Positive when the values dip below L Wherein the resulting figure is -3.9 Hz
